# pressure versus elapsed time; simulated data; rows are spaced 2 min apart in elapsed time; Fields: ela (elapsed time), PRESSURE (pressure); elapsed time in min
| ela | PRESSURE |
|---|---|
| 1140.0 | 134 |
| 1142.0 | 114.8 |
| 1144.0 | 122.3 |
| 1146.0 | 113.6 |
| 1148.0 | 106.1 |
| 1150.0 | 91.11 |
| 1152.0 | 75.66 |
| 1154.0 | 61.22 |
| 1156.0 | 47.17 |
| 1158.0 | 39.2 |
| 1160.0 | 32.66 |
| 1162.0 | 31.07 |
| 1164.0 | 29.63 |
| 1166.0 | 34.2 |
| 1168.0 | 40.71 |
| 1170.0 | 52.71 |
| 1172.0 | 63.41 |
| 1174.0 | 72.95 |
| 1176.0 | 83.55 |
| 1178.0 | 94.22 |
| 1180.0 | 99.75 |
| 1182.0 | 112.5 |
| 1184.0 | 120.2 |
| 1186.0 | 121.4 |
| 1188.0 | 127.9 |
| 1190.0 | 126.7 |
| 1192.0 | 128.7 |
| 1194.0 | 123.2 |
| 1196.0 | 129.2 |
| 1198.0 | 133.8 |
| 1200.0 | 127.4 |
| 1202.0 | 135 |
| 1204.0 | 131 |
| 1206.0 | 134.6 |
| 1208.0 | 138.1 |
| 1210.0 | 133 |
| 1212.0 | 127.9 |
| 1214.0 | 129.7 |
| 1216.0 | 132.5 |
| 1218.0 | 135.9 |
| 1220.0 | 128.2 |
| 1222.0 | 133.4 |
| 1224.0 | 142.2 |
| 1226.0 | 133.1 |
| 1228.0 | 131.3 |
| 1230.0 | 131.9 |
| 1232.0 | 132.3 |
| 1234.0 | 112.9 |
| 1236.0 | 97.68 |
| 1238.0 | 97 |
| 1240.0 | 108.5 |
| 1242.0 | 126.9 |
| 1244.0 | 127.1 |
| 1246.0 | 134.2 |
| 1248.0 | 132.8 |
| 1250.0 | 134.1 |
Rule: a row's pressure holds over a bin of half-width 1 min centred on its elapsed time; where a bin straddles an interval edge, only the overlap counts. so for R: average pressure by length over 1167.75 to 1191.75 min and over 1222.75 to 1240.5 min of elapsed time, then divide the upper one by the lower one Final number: 1.27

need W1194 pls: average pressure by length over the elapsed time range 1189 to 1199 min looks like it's 128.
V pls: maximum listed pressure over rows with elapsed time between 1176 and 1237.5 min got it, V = 142.2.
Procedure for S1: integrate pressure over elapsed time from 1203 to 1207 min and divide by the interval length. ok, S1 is 133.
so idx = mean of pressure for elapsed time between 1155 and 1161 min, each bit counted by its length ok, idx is 39.7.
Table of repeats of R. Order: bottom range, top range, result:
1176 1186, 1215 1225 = 1.27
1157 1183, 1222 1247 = 2.04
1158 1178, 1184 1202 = 2.51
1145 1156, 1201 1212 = 1.56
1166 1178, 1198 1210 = 2.12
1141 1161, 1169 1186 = 1.11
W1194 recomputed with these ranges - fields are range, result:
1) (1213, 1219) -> 133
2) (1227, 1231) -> 132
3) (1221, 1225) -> 138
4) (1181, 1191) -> 122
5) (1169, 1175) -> 63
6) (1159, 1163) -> 31.9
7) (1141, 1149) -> 114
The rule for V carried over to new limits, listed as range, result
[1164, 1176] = 83.55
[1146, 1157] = 113.6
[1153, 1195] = 128.7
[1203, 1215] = 138.1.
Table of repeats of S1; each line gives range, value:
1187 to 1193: 128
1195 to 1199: 132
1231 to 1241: 110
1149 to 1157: 68.8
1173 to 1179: 83.6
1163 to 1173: 44.1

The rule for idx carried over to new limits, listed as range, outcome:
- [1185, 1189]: 125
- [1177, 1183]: 102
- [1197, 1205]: 132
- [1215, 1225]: 134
